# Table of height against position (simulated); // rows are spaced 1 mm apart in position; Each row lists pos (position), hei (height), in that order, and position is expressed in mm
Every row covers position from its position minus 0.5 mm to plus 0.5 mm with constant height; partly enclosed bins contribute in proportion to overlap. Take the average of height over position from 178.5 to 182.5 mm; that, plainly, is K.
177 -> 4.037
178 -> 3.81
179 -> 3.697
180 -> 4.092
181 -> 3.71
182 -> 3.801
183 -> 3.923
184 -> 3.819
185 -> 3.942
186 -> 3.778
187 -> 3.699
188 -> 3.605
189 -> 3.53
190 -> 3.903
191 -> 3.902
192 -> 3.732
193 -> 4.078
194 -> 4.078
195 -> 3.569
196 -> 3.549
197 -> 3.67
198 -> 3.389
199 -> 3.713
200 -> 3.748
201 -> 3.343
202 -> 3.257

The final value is 3.83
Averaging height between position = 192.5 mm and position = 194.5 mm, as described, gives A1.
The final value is 4.08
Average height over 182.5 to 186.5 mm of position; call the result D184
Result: 3.87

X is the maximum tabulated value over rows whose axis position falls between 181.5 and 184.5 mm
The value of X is 3.923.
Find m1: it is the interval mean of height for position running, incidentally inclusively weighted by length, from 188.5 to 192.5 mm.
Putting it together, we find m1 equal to 3.77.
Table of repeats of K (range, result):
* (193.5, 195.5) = 3.82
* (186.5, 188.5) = 3.65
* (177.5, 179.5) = 3.75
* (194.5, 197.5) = 3.6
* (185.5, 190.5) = 3.7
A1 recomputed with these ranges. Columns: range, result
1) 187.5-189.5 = 3.57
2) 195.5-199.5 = 3.58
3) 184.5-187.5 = 3.81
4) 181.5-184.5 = 3.85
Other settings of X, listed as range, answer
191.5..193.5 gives 4.078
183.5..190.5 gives 3.942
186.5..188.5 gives 3.699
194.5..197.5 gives 3.67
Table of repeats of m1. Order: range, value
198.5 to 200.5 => 3.73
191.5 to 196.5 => 3.8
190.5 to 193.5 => 3.9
